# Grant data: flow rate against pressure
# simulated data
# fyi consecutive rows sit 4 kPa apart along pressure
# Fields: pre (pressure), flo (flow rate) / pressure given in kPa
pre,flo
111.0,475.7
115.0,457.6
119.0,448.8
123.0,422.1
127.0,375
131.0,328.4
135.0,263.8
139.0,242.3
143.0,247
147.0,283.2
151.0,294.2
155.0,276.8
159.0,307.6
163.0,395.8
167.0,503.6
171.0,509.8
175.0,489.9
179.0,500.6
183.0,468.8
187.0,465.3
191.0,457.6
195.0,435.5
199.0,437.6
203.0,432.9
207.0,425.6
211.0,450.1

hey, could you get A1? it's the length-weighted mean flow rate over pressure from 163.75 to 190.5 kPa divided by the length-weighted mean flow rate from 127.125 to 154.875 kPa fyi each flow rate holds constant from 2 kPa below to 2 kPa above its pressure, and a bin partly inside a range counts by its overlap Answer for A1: 1.7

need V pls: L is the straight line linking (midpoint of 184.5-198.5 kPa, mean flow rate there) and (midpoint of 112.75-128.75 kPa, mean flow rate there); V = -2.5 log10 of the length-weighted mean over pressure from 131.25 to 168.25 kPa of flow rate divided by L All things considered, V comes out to 0.377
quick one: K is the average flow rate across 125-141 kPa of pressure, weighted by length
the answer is 302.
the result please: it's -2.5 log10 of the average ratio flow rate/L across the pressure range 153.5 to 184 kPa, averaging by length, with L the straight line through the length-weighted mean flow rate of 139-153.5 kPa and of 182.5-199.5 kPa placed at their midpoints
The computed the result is -0.19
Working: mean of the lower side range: 270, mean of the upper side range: 453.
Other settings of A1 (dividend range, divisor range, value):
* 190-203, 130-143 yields 1.64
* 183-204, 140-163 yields 1.55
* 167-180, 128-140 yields 1.73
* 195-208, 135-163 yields 1.53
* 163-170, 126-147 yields 1.65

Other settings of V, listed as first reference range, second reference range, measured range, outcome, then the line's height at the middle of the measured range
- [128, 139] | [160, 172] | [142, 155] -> 0.30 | 367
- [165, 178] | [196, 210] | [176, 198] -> 0.01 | 468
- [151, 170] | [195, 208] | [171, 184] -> -0.23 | 396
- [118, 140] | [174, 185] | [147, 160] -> 0.39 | 414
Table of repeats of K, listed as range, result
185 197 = 453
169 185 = 492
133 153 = 266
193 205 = 435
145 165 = 312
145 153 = 289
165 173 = 507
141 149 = 265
